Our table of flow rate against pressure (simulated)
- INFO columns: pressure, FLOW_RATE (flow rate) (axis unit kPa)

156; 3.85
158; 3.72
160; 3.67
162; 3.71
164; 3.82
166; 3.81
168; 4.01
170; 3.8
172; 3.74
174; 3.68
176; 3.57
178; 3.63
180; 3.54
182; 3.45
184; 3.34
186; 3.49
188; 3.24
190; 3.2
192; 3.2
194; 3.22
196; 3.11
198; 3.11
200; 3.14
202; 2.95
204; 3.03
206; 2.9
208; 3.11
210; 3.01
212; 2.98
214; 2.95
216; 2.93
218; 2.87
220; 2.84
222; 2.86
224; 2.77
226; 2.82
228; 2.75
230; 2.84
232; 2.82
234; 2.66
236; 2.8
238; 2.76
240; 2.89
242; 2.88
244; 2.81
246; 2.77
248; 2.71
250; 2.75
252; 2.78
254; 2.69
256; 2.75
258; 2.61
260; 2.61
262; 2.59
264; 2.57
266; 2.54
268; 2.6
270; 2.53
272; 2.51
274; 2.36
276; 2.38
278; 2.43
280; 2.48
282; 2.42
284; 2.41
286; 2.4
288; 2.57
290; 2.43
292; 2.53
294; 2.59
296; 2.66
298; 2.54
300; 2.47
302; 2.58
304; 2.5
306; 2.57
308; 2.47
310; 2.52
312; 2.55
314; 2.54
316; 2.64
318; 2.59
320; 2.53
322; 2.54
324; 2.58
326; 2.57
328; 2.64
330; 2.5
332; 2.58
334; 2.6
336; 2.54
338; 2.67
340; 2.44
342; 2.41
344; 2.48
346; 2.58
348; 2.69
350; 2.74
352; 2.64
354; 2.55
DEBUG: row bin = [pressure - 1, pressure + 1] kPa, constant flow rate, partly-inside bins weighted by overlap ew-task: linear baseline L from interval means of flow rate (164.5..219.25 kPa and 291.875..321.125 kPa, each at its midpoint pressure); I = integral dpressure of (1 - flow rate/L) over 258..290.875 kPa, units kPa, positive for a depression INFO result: 3.2 kPa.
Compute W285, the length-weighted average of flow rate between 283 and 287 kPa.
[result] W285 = 2.41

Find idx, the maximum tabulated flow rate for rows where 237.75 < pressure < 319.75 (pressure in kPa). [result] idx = 2.89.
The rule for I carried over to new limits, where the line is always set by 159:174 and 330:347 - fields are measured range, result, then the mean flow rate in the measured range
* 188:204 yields 2.0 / 3.13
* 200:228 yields 4.2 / 2.93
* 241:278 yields 5.7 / 2.63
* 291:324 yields 2.5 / 2.55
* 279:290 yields 1.8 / 2.45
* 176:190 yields 0.9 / 3.44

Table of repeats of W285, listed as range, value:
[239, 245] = 2.86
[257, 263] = 2.6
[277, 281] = 2.46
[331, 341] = 2.57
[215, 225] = 2.85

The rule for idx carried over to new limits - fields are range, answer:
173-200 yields 3.68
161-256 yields 4.01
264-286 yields 2.6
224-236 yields 2.84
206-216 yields 3.11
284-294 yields 2.59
